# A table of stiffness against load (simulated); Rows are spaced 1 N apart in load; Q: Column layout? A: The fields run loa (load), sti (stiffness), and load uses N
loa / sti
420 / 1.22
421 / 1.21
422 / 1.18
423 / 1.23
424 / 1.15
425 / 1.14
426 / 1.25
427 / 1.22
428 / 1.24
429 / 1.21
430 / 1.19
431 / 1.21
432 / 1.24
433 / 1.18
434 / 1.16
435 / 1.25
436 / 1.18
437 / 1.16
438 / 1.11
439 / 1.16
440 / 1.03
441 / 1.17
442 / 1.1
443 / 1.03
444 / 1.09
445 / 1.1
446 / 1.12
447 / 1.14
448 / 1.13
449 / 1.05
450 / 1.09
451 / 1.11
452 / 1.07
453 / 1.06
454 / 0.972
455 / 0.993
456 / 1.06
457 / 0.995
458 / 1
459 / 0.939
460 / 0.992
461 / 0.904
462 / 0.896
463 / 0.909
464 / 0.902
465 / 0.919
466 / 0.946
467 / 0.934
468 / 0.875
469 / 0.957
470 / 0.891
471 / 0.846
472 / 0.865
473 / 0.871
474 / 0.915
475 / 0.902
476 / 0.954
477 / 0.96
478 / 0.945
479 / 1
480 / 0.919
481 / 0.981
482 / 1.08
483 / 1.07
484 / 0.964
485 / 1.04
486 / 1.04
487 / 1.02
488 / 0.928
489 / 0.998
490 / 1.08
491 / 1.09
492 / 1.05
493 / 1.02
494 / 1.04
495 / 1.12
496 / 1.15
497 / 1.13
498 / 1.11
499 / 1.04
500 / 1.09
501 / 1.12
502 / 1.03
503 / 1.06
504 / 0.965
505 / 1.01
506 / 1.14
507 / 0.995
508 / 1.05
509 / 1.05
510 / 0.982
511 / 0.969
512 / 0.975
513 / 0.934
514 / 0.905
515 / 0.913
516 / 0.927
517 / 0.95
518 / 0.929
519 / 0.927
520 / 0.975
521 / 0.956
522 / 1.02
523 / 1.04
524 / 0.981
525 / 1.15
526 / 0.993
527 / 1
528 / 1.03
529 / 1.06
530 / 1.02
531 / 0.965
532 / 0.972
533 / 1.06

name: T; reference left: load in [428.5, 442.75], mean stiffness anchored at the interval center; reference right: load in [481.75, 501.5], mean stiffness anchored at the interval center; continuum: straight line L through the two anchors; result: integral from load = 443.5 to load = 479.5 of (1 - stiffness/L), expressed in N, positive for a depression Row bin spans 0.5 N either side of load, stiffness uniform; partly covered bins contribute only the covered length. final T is 4.4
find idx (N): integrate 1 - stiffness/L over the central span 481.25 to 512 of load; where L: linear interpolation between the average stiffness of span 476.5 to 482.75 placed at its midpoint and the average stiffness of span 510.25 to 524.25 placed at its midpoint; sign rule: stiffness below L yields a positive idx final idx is -2.3 N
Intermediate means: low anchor 0.984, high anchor 0.957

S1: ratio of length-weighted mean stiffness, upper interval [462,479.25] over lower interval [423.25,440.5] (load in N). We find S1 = 0.77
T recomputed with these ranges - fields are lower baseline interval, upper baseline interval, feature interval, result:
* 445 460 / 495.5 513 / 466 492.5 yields 2.06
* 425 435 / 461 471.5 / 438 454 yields -0.27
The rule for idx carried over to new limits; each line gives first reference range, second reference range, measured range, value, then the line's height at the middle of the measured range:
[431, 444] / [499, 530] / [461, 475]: 2.4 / 1.09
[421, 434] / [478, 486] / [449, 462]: 1.1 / 1.1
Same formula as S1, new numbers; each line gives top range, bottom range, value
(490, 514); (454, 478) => 1.12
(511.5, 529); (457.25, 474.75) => 1.07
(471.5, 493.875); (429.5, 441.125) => 0.84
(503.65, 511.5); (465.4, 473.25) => 1.14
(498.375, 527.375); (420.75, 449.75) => 0.87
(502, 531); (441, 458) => 0.93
